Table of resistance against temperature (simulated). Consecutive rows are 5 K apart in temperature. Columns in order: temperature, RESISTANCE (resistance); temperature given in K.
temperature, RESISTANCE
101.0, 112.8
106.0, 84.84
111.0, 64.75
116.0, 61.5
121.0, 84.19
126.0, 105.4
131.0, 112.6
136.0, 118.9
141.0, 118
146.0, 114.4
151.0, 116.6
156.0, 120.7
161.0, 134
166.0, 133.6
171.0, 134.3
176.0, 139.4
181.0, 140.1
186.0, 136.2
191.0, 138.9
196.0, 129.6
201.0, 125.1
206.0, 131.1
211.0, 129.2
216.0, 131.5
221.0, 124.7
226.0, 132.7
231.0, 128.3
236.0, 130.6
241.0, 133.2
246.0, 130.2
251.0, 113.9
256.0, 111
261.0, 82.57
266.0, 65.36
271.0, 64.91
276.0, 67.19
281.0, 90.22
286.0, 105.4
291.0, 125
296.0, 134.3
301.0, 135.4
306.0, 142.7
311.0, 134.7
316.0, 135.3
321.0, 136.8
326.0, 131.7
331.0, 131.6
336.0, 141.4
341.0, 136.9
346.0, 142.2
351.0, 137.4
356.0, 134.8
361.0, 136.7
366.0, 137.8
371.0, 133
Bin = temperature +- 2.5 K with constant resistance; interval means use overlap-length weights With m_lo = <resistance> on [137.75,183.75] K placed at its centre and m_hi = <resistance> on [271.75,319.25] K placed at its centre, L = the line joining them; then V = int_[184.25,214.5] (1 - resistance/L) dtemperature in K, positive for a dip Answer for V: -1.6 K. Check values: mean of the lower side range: 128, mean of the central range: 132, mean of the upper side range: 117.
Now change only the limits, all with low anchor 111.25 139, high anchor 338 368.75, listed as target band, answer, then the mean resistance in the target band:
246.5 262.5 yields 1.56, 107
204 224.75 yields -3.36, 129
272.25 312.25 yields 3.73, 115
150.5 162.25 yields -2.77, 124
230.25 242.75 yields -1.67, 131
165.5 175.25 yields -3.04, 135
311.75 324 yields -0.45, 136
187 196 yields -2.44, 136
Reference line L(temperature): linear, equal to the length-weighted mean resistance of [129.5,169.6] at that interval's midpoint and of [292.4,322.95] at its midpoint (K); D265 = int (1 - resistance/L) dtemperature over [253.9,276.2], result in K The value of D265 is 9.0 K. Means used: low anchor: 122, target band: 78.8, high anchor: 136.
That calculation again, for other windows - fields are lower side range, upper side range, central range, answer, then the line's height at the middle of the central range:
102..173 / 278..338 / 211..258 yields -3.0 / 119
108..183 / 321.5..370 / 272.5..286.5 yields 4.9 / 129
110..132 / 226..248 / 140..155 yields -3.3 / 95.7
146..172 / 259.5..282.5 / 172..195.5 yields -4.8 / 114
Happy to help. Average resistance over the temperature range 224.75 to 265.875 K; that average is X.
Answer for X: 117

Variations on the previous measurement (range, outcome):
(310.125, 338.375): 135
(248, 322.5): 109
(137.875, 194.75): 130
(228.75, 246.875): 131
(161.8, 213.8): 134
